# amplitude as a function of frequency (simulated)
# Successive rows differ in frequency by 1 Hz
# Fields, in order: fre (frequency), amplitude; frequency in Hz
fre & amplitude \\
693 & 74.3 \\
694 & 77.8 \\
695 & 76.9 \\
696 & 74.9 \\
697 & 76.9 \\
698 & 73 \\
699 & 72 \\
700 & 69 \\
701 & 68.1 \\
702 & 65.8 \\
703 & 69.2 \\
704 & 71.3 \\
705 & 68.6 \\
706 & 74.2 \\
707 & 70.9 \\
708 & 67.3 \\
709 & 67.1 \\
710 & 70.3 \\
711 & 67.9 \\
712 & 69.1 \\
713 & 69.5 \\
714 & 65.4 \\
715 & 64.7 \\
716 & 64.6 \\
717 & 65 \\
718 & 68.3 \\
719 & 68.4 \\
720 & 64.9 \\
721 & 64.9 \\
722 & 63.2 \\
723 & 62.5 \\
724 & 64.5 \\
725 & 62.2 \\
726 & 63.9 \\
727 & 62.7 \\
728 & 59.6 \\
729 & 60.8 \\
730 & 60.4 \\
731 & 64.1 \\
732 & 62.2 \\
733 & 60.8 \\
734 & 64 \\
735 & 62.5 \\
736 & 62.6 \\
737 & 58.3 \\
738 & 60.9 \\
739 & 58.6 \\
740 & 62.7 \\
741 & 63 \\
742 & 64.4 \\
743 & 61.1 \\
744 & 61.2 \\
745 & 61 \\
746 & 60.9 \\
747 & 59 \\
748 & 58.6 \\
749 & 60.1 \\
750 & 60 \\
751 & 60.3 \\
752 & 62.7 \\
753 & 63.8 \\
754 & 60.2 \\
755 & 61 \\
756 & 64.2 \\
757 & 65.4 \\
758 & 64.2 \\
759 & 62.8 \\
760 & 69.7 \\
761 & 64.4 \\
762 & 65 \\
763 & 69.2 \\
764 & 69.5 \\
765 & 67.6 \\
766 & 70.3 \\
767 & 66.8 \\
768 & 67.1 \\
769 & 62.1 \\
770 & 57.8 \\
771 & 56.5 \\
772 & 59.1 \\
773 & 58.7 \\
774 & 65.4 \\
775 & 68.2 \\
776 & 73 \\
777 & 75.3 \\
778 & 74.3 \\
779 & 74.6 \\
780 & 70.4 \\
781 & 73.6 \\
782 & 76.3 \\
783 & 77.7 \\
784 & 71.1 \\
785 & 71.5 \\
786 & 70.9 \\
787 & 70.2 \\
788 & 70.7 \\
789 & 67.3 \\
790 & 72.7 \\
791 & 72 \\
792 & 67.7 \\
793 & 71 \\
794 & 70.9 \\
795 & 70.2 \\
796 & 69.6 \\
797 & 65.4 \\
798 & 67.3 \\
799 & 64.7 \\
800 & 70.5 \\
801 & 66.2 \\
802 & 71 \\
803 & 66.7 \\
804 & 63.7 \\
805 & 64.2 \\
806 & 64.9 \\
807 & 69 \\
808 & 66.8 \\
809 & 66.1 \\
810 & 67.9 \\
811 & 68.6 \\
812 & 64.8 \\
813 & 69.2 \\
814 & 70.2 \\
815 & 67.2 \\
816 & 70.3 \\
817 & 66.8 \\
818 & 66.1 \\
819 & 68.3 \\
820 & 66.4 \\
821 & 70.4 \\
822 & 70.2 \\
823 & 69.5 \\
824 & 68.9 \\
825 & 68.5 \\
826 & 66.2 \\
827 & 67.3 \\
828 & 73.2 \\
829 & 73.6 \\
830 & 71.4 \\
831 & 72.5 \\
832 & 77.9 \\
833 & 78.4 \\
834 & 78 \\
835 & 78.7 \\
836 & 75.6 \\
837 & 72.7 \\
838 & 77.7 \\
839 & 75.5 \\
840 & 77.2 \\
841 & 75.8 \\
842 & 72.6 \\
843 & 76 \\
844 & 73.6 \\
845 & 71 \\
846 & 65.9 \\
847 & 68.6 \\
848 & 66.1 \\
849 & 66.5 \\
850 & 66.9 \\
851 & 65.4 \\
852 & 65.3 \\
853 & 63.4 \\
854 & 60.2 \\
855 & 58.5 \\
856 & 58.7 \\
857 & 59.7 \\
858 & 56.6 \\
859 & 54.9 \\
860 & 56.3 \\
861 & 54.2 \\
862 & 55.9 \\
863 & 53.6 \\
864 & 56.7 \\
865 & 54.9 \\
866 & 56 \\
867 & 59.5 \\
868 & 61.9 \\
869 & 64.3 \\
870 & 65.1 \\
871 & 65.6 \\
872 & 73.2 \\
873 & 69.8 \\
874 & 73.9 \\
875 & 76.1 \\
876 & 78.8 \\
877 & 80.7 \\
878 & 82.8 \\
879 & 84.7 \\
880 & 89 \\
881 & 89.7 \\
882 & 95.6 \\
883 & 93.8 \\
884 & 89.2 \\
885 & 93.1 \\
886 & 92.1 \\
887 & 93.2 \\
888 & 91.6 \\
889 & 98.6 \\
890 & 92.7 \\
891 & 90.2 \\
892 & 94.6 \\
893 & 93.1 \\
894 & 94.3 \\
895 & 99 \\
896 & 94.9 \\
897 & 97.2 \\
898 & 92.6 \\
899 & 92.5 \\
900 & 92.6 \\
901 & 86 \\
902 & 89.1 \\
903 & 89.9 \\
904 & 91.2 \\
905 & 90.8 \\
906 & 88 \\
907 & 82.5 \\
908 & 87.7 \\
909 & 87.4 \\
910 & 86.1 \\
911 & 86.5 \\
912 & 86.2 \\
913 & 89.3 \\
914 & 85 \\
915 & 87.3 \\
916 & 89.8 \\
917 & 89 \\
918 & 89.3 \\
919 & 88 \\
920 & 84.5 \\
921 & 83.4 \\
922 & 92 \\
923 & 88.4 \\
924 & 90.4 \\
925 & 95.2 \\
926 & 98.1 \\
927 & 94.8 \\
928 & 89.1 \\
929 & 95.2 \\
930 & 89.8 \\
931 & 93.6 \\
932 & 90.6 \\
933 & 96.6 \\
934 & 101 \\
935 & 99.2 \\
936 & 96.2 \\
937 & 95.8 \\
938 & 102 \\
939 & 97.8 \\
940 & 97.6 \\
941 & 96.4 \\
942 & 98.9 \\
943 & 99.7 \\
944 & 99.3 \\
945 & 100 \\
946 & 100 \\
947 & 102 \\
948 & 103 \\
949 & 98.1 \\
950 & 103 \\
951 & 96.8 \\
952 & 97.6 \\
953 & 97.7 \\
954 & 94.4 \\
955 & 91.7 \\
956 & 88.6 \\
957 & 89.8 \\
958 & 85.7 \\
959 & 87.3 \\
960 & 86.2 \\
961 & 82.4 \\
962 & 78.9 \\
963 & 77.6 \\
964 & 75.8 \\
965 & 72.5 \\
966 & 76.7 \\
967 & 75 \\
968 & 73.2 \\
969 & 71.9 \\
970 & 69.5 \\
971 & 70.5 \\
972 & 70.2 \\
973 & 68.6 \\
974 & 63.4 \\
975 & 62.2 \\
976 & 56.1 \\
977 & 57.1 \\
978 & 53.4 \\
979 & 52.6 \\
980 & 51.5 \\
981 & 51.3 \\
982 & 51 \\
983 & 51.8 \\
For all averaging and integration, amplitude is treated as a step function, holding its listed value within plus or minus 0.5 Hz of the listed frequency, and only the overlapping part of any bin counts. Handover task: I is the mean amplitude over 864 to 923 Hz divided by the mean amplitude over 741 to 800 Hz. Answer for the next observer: 1.28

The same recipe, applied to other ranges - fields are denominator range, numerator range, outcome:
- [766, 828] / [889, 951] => 1.36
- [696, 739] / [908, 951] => 1.42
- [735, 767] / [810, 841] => 1.13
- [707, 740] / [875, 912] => 1.40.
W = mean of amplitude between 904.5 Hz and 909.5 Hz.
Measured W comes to 87.3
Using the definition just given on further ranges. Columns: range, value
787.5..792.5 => 70.1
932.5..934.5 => 98.8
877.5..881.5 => 86.5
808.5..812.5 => 66.8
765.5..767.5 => 68.5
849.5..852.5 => 65.9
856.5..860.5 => 56.9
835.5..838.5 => 75.3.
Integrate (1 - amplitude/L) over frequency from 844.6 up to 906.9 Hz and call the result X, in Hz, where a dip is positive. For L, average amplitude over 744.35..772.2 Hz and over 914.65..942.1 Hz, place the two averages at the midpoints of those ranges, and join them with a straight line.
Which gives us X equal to 5.46 Hz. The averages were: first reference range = 63.2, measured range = 76.9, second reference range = 93.2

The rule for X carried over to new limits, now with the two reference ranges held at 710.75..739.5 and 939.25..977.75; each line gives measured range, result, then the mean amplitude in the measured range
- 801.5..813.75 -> 0.7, 67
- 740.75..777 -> 1.7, 63.6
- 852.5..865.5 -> 3.2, 57.2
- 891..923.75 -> -4.0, 89.6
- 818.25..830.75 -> 0.5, 69.5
